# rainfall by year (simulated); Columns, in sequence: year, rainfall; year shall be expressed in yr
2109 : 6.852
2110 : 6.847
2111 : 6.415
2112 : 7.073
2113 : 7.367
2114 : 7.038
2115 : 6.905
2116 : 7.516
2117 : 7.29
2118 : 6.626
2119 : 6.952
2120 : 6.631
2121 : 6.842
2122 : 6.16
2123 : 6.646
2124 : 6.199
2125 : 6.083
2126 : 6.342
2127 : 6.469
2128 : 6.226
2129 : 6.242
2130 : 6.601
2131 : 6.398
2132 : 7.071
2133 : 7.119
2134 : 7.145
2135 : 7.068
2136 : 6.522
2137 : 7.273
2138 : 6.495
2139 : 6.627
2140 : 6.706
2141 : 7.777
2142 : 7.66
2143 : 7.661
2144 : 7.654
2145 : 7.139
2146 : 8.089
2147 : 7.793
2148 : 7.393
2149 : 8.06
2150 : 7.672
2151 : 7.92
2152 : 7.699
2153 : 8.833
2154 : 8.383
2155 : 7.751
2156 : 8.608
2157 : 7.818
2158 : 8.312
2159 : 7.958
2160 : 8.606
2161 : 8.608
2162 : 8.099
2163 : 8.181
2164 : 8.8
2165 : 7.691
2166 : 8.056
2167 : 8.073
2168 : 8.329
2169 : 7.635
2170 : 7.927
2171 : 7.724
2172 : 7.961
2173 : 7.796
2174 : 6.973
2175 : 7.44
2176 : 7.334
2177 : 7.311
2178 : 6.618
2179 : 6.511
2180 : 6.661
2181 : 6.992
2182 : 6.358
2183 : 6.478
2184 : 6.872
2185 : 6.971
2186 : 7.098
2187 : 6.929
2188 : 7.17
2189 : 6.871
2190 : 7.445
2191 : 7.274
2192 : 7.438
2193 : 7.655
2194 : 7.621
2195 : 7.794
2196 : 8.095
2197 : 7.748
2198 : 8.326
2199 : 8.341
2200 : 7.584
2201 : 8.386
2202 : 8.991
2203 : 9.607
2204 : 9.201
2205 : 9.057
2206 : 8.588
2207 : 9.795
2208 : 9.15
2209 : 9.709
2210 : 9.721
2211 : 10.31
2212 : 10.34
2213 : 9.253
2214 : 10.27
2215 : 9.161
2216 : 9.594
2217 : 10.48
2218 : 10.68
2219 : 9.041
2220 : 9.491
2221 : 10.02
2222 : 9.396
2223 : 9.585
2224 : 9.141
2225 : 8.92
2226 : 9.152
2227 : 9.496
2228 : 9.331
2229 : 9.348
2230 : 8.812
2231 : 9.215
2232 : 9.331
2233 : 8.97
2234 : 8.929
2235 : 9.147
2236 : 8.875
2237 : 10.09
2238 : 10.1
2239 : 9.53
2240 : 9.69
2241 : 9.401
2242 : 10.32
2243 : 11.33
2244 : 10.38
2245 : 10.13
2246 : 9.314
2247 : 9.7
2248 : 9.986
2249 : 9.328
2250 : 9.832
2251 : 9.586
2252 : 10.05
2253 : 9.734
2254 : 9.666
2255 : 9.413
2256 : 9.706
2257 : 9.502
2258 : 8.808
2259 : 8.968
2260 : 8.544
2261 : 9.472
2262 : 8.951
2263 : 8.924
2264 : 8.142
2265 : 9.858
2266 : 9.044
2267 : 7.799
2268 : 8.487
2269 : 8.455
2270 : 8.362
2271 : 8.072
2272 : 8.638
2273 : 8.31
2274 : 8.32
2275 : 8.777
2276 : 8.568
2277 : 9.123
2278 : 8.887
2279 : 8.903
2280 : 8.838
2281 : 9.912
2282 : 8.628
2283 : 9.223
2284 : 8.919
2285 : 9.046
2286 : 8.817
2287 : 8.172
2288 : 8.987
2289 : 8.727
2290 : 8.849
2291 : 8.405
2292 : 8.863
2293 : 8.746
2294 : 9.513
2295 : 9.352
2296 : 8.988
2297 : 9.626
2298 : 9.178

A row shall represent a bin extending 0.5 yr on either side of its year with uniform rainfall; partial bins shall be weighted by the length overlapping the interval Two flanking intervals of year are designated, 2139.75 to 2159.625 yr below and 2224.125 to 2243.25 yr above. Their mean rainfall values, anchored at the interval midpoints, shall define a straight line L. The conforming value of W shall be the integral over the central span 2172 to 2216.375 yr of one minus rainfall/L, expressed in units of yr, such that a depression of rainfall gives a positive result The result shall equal 3.4 yr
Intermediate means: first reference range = 7.86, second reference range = 9.44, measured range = 8.06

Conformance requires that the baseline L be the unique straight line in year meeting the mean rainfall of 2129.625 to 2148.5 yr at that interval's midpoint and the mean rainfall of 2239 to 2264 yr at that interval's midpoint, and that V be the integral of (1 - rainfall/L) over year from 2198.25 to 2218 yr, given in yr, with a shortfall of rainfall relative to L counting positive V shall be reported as -1.6 yr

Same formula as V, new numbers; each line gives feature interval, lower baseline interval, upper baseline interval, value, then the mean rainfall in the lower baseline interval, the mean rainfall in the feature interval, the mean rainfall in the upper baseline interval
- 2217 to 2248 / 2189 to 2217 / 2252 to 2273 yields -2.6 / 8.75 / 9.58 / 8.94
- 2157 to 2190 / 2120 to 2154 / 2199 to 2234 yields 2.4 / 7.09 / 7.51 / 9.36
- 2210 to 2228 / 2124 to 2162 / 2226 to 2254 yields -1.0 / 7.39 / 9.66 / 9.62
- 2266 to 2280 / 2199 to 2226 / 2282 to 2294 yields 0.6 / 9.42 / 8.55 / 8.82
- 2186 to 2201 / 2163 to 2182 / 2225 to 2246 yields 1.1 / 7.53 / 7.6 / 9.56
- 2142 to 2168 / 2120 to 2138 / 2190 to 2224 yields -2.2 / 6.61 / 8.03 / 9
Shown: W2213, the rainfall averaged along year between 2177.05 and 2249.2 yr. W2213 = 8.8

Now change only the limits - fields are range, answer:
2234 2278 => 9.26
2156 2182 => 7.73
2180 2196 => 7.15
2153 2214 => 8.03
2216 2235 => 9.41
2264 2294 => 8.75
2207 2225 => 9.71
